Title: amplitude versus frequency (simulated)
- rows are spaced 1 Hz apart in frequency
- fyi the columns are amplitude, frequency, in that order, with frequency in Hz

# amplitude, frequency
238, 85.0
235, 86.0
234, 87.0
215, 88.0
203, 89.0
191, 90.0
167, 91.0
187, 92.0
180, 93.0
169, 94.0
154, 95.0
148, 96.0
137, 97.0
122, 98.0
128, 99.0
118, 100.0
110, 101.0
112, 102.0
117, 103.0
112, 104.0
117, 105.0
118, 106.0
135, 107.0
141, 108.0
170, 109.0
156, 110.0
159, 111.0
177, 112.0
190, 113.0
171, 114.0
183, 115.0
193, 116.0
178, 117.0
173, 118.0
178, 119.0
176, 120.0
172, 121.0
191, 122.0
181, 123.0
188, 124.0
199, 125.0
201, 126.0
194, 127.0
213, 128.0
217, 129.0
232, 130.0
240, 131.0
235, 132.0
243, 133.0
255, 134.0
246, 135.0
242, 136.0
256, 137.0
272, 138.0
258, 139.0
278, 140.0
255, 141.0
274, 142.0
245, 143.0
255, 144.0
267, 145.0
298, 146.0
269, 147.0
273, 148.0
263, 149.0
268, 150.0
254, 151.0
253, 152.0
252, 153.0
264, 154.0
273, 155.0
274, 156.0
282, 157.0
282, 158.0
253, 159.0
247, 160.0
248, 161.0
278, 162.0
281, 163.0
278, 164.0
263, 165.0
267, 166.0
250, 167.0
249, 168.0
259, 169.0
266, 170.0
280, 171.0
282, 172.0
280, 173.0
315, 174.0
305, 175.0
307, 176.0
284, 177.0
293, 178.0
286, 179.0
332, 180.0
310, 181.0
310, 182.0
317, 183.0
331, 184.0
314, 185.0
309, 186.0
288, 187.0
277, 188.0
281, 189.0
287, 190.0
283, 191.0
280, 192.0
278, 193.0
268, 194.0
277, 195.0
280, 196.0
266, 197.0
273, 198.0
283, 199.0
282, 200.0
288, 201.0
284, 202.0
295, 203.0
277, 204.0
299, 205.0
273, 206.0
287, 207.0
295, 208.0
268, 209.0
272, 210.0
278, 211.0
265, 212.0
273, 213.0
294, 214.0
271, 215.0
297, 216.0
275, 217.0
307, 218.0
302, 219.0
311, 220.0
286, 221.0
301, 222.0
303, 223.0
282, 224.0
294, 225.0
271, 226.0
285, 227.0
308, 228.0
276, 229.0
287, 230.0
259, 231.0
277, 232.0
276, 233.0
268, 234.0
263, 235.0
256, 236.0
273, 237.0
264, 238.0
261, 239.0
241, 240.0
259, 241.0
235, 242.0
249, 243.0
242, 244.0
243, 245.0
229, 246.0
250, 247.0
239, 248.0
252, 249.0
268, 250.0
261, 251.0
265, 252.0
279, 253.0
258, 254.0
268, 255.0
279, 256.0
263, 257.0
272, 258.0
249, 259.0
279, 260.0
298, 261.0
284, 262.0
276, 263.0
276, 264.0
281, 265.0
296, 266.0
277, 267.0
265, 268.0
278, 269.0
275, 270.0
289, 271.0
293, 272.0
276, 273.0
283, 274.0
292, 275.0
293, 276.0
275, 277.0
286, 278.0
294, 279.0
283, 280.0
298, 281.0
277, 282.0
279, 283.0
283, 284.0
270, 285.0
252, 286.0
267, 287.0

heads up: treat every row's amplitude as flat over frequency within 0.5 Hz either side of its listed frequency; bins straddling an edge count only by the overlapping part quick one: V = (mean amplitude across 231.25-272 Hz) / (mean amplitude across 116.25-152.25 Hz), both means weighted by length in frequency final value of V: 1.14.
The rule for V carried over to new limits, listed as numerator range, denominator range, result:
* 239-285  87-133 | 1.58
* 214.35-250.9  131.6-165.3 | 1.03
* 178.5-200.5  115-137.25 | 1.40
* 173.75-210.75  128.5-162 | 1.12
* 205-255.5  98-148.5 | 1.37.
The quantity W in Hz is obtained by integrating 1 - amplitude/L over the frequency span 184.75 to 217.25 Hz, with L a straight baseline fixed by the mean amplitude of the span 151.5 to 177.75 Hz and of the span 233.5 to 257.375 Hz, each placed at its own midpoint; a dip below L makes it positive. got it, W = -2.1 Hz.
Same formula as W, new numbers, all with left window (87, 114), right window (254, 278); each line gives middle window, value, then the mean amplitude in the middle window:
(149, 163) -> -5.0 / 264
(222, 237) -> -1.7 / 279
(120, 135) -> -3.2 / 211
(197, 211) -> -3.0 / 282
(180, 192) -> -4.6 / 301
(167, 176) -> -3.1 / 279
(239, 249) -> 0.7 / 244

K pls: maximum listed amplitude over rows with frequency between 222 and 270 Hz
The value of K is 308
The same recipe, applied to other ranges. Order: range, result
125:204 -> 332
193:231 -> 311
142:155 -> 298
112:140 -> 278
